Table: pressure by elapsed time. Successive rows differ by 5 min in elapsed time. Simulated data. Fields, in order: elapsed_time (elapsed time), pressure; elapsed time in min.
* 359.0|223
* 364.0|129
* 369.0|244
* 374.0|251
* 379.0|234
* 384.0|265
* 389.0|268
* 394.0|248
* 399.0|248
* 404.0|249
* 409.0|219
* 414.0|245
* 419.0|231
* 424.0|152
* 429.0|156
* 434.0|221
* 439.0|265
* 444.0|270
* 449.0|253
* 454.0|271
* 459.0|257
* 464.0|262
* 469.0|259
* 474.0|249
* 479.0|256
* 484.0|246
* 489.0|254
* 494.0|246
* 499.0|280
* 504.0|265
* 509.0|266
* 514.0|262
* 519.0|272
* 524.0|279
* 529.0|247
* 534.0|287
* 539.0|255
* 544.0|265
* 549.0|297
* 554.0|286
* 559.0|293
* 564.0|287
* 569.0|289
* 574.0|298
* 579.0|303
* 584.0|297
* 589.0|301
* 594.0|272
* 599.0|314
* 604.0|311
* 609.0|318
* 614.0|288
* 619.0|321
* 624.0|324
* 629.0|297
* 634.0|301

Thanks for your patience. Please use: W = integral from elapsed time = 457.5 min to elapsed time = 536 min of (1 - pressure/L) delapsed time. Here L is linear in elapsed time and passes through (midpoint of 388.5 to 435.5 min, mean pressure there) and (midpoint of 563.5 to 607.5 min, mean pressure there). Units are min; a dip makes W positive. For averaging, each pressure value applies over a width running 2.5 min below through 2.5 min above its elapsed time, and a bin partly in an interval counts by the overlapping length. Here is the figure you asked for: -0.8 min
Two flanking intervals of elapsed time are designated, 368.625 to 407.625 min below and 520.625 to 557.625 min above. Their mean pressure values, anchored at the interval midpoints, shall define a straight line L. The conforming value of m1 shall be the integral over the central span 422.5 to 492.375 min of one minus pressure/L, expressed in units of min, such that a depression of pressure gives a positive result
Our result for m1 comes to 5.2 min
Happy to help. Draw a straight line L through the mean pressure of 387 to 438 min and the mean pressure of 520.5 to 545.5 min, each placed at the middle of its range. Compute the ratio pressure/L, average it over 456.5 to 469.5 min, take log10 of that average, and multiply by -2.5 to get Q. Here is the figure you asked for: -0.07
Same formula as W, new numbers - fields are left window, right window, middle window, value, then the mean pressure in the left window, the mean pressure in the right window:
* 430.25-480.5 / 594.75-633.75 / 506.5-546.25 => 1.6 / 254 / 308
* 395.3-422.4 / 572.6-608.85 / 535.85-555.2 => 0.6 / 236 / 301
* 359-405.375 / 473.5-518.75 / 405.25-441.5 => 4.5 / 236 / 259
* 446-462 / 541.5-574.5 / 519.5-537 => 0.6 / 261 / 287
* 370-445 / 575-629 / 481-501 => 0.6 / 234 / 304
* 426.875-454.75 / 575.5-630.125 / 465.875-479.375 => -0.2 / 238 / 304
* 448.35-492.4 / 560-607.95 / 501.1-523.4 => 0.3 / 256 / 297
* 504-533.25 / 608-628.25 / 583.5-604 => 0.2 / 266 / 311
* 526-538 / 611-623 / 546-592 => -1.6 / 266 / 308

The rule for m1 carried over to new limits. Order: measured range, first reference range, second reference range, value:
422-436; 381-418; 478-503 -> 4.2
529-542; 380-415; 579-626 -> 0.9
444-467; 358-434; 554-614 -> -1.3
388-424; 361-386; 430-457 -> -0.1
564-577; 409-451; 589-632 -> -0.2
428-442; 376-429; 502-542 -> 1.1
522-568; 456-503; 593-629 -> 0.7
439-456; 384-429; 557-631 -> -1.3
